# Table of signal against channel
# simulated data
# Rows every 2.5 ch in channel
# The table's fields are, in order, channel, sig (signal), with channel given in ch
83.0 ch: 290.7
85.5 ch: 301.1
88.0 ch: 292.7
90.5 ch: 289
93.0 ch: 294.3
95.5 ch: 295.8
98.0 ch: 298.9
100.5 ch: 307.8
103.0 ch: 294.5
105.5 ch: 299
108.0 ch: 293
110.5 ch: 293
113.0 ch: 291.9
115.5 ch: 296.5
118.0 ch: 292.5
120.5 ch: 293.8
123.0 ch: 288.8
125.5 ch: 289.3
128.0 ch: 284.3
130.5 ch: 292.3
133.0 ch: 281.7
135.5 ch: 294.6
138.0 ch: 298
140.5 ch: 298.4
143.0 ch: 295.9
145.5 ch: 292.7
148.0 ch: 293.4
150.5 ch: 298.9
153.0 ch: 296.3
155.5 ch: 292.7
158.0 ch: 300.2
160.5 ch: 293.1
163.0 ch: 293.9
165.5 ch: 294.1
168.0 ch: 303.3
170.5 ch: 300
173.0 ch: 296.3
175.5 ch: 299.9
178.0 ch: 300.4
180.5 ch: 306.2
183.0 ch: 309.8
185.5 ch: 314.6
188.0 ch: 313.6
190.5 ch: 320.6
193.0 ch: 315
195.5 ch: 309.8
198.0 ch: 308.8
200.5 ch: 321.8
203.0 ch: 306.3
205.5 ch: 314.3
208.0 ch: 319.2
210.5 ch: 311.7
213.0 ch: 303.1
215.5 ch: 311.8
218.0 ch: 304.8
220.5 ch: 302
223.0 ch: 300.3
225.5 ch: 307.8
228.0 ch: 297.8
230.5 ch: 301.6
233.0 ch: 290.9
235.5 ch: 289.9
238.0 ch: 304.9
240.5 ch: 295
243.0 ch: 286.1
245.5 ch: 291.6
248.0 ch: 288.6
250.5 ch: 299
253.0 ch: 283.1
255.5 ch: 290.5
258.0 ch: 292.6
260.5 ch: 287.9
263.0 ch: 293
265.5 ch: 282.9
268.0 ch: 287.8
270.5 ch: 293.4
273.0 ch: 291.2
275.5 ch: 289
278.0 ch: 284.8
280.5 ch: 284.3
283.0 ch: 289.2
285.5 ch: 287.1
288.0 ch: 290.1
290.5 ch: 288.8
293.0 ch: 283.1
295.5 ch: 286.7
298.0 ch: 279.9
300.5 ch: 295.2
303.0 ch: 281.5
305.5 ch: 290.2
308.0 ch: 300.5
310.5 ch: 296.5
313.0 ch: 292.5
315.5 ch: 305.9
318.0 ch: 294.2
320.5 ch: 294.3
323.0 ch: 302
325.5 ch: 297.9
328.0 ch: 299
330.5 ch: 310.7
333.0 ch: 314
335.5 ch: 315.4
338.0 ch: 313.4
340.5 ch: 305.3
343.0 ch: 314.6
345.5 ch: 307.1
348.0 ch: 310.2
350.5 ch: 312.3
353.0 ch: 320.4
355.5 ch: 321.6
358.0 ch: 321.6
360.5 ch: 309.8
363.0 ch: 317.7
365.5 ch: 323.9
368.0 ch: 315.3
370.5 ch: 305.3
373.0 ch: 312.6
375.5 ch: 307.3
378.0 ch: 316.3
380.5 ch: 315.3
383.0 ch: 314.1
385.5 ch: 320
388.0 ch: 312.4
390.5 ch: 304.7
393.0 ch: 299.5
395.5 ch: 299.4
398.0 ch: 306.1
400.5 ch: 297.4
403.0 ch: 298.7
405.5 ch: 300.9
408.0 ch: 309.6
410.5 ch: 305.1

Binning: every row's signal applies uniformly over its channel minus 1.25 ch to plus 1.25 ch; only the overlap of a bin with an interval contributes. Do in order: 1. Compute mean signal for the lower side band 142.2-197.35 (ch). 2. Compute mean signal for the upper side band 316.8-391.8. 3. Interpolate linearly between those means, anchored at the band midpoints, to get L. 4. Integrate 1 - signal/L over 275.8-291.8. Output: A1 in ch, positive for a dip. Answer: 1.04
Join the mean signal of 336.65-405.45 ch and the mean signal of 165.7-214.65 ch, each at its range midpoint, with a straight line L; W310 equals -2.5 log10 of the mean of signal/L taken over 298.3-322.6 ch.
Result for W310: 0.06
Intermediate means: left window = 309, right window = 311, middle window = 294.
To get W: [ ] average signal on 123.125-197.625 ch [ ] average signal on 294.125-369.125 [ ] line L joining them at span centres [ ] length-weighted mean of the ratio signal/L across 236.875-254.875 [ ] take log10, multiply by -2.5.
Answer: 0.04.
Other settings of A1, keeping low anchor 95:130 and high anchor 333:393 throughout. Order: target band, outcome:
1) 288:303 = 1.1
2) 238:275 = 1.8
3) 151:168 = 0.1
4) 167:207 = -1.2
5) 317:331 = 0.5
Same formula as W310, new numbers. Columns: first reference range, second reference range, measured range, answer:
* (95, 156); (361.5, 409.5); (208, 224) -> -0.03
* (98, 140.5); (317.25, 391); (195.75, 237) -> -0.02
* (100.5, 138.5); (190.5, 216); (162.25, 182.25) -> 0.02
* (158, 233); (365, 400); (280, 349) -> 0.04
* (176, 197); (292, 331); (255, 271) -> 0.04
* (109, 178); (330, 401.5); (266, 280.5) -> 0.06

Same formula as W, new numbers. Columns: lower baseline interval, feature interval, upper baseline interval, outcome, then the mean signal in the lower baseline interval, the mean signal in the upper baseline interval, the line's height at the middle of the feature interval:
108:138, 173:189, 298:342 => -0.05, 291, 300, 294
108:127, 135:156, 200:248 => 0.00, 292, 303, 295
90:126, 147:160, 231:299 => -0.01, 295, 289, 293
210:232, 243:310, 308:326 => 0.04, 304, 298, 300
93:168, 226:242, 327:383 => 0.02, 294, 313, 303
